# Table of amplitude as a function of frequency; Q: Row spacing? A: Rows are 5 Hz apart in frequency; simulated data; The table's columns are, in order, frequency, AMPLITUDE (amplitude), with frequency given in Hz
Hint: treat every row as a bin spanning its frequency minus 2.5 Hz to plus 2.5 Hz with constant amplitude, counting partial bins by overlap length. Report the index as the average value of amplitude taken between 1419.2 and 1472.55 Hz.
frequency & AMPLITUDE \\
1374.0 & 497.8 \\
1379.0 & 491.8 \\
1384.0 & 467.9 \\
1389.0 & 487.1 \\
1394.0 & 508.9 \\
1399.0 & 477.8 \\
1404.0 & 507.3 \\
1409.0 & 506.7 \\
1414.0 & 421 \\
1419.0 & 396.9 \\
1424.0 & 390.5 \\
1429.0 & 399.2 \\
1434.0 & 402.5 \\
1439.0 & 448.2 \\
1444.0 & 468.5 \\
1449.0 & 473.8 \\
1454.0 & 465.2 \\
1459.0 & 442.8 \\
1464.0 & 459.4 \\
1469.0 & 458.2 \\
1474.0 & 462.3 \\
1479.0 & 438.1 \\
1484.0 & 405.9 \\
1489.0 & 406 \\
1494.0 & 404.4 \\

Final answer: 439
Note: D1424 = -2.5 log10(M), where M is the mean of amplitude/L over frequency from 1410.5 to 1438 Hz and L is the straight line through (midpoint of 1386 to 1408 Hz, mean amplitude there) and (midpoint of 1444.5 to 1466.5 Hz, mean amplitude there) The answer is 0.17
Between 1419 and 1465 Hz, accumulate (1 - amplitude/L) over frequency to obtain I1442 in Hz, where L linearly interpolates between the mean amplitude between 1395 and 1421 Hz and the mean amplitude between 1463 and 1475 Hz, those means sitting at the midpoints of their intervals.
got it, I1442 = 2.63 Hz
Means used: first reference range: 466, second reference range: 460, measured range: 436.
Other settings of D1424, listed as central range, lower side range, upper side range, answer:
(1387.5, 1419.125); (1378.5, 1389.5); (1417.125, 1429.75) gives -0.093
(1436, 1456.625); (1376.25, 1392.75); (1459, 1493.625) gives -0.024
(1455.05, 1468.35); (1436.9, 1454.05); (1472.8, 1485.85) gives -0.009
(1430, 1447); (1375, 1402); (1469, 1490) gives 0.050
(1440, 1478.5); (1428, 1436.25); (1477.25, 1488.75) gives -0.124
